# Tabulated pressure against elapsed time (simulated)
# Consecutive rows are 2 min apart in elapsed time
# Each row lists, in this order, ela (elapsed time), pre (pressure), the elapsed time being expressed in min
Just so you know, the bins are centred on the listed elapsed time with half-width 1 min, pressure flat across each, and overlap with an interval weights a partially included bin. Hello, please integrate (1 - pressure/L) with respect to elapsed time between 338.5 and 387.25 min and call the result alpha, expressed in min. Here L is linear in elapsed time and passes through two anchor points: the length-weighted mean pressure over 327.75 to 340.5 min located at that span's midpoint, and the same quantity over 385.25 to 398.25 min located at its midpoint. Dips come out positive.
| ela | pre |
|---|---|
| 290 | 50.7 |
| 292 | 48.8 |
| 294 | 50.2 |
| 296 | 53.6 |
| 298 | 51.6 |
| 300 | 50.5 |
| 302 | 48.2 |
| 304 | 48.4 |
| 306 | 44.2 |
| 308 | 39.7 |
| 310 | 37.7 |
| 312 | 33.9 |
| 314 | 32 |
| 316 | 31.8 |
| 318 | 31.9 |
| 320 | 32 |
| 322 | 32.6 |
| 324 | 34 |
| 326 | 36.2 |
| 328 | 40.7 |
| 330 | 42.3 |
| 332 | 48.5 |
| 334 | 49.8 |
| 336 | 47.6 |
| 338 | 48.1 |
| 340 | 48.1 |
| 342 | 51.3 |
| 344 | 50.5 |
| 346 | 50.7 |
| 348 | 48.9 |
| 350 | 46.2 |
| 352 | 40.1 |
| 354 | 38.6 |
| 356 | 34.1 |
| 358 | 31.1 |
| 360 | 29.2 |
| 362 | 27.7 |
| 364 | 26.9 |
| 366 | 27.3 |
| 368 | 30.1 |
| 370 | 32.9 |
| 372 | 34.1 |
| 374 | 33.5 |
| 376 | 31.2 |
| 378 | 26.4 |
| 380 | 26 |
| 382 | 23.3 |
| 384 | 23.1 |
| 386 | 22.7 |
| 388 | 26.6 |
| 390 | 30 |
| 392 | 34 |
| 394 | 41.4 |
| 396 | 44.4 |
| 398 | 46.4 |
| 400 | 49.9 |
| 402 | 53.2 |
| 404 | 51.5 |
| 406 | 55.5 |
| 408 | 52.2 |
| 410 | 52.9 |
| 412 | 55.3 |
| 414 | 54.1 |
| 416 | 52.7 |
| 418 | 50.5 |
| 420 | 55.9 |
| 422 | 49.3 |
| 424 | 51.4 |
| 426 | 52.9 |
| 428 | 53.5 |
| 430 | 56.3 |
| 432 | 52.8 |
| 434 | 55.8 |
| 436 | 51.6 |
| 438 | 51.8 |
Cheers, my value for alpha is 7.52 min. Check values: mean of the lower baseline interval 46.7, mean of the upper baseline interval 34.7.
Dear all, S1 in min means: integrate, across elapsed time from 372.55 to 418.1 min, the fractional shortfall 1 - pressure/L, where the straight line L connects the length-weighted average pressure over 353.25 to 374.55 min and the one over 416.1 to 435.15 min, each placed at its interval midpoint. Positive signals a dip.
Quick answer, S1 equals 2.82 min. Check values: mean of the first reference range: 31.3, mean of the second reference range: 53.1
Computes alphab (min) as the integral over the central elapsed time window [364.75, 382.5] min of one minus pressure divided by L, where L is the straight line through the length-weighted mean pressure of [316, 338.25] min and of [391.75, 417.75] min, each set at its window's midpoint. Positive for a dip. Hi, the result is 6.3 min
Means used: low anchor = 39.7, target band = 29.6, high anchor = 50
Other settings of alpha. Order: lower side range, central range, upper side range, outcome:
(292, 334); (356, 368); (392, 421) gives 4.4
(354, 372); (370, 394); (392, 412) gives 6.3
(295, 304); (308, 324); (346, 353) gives 5.1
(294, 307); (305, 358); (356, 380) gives -1.7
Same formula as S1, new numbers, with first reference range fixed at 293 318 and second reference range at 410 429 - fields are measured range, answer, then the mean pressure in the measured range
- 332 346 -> -1.0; 49.3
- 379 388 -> 4.6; 24.1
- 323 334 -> 0.9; 41.2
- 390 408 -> 1.7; 46.4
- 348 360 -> 2.3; 38.2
